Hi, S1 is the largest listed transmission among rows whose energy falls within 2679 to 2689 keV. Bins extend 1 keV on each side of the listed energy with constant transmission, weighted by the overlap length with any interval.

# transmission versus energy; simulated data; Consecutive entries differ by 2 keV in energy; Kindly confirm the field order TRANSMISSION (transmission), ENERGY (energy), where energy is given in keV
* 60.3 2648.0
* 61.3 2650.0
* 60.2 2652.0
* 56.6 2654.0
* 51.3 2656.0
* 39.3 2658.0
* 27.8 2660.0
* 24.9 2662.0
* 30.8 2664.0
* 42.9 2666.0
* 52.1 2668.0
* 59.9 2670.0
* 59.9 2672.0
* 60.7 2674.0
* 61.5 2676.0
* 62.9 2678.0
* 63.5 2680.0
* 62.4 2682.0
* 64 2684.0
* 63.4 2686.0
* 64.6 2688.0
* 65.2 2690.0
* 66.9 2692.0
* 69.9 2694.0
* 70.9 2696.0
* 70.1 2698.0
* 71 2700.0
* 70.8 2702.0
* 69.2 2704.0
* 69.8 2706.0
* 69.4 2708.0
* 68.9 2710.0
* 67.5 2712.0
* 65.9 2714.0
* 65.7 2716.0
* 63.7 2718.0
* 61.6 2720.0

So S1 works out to 64.6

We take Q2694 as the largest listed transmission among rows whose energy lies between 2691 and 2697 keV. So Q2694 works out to 70.9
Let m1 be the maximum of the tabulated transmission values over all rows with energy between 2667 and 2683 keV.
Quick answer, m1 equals 63.5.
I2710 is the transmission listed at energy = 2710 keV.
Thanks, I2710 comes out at 68.9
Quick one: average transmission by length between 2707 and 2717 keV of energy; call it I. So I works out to 67.5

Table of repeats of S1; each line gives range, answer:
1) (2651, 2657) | 60.2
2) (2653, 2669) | 56.6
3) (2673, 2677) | 61.5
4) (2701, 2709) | 70.8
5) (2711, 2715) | 67.5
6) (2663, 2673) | 59.9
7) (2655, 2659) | 51.3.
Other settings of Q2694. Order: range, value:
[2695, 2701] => 71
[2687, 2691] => 65.2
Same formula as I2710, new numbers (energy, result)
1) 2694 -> 69.9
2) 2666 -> 42.9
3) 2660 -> 27.8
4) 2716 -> 65.7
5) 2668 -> 52.1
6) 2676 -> 61.5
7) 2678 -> 62.9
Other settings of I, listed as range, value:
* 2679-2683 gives 63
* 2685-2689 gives 64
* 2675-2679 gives 62.2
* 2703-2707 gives 69.5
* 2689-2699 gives 68.6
